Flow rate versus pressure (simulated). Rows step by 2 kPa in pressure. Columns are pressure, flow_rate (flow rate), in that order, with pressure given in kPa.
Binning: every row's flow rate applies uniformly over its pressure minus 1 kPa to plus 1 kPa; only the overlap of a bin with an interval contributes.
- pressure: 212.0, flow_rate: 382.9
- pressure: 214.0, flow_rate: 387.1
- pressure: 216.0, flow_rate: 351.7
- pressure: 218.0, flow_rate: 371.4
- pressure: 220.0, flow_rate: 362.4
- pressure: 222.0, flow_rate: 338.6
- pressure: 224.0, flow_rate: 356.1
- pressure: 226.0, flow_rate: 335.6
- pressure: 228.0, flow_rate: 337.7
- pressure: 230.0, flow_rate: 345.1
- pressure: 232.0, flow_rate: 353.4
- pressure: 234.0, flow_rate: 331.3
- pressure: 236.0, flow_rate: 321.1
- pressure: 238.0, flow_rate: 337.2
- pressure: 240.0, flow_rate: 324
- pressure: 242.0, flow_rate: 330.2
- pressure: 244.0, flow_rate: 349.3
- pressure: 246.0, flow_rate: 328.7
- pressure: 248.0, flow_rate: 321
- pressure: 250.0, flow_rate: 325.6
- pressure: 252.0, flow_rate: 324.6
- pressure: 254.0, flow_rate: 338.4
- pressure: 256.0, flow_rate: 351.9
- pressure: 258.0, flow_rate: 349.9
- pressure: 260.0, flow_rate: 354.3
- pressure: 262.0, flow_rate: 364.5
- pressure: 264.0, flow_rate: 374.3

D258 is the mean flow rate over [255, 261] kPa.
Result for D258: 352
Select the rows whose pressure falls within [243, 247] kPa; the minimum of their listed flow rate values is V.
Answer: 328.7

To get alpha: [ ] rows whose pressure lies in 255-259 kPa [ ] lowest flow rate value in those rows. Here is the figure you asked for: 349.9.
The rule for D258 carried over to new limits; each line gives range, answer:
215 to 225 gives 356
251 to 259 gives 341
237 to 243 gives 330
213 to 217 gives 369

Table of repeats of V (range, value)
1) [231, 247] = 321.1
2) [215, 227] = 335.6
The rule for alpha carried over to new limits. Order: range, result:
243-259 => 321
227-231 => 337.7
